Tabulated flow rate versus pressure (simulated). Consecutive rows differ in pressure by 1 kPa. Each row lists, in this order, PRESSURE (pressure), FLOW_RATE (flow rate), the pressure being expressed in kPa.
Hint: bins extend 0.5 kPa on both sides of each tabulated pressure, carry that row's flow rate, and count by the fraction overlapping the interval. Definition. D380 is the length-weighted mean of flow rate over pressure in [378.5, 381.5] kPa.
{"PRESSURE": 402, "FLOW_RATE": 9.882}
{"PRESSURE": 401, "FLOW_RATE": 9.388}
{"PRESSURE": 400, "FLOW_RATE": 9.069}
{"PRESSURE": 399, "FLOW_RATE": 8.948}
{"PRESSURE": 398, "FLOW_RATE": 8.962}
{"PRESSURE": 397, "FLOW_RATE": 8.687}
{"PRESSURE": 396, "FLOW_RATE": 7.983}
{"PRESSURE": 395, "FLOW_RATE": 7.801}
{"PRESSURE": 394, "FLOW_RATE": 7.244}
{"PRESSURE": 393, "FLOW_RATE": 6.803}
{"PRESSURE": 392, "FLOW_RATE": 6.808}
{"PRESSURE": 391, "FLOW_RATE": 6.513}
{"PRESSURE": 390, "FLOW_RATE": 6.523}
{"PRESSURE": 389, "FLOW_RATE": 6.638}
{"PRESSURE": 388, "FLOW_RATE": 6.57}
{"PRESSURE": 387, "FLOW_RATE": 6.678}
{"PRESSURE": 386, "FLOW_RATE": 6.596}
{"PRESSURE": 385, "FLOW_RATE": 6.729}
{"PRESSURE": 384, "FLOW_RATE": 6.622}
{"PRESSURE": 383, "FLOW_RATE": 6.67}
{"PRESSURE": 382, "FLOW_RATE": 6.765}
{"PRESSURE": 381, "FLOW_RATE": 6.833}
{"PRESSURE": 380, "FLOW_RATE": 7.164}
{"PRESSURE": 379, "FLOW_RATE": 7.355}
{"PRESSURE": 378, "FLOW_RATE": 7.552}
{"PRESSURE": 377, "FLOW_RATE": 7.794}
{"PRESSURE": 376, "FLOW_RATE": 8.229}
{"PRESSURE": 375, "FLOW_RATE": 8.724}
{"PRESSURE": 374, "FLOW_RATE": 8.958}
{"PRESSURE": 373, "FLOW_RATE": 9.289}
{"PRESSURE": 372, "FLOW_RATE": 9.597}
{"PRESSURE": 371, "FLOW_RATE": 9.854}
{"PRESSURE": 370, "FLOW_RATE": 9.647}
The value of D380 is 7.12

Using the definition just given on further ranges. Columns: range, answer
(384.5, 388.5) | 6.64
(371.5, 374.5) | 9.28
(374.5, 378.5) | 8.07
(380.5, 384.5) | 6.72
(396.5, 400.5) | 8.92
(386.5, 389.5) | 6.63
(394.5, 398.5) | 8.36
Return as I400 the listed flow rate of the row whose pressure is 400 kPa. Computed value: 9.069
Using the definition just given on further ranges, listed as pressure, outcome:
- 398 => 8.962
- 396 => 7.983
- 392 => 6.808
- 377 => 7.794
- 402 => 9.882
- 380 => 7.164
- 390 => 6.523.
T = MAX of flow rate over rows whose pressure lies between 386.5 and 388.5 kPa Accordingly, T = 6.678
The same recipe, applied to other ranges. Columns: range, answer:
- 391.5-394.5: 7.244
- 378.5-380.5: 7.355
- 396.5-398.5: 8.962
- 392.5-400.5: 9.069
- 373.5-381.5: 8.958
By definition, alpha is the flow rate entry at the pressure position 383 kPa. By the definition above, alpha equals 6.67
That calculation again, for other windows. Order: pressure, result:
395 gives 7.801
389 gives 6.638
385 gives 6.729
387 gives 6.678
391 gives 6.513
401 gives 9.388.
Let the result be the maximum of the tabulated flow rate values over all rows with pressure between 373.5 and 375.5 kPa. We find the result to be 8.958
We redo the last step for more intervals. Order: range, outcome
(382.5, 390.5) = 6.729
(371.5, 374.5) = 9.597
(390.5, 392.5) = 6.808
